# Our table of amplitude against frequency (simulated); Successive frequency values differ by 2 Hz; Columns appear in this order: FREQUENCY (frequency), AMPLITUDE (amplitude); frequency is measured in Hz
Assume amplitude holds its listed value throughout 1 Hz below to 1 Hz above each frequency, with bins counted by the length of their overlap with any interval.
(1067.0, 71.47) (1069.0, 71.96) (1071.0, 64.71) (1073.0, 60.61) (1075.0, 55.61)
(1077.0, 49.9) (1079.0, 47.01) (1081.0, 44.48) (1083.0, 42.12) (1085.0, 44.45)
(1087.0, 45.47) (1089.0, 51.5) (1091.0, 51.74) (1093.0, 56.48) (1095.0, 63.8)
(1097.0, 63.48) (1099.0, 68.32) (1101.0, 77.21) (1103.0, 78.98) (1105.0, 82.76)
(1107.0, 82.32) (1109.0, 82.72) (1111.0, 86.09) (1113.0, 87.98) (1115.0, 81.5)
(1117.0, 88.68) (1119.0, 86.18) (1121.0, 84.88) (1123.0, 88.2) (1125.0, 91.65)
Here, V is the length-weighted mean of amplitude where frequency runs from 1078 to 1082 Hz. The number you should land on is 45.7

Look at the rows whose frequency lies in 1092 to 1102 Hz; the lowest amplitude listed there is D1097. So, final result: 56.48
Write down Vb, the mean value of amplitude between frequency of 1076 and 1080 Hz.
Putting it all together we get 48.5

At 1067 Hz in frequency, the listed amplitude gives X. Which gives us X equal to 71.47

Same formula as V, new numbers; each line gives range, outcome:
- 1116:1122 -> 86.6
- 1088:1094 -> 53.2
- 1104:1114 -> 84.4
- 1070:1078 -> 57.7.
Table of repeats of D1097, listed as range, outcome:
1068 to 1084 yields 42.12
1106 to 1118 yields 81.5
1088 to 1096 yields 51.5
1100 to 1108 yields 77.21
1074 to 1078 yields 49.9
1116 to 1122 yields 84.88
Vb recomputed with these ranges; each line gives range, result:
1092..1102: 65.9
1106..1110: 82.5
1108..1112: 84.4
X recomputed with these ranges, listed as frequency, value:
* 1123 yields 88.2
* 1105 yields 82.76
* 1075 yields 55.61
